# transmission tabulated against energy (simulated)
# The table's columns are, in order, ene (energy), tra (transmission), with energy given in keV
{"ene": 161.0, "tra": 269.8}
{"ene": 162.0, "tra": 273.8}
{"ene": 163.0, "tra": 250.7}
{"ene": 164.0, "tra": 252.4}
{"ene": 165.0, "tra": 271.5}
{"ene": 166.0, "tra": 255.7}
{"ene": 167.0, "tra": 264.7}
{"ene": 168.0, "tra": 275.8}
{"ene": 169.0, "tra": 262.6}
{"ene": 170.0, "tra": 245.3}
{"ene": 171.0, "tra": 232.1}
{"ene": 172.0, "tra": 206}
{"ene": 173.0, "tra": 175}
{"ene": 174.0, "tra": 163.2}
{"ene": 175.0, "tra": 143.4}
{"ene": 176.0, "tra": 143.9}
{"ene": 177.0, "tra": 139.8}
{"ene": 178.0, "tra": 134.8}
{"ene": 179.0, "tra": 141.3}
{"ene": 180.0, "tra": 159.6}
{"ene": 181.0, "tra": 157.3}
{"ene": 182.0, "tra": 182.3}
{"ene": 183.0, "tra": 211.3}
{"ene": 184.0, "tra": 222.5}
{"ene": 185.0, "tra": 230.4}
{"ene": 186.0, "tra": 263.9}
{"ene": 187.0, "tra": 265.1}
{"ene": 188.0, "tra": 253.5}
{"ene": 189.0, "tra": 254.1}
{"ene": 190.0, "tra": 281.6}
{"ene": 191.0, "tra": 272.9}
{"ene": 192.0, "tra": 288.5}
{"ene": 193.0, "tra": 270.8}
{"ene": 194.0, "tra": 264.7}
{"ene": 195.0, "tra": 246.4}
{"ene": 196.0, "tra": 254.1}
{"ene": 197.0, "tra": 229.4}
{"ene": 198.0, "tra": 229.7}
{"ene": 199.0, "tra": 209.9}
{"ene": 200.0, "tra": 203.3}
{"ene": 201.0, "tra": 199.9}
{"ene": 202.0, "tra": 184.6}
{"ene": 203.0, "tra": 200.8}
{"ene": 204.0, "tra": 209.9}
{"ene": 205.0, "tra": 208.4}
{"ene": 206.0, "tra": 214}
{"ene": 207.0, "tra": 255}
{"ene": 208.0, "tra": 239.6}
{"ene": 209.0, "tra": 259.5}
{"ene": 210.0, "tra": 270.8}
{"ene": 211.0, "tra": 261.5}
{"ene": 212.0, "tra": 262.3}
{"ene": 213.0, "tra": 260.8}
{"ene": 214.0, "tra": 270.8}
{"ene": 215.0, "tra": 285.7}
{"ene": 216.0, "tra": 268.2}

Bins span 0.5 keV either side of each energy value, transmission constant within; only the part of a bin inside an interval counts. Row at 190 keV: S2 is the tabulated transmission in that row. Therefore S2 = 281.6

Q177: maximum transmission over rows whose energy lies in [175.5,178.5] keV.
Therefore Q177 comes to 143.9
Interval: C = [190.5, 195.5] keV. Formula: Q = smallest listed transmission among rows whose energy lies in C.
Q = 246.4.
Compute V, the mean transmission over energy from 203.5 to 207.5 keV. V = 222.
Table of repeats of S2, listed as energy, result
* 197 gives 229.4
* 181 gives 157.3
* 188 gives 253.5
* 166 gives 255.7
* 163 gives 250.7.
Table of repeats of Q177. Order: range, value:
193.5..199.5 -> 264.7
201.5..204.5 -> 209.9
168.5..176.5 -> 262.6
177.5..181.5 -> 159.6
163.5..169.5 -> 275.8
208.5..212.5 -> 270.8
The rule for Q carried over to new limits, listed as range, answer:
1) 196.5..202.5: 184.6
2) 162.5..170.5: 245.3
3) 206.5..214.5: 239.6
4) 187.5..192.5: 253.5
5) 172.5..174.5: 163.2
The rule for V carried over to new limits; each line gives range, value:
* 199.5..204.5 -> 200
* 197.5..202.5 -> 205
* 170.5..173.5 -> 204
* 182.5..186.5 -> 232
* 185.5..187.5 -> 264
